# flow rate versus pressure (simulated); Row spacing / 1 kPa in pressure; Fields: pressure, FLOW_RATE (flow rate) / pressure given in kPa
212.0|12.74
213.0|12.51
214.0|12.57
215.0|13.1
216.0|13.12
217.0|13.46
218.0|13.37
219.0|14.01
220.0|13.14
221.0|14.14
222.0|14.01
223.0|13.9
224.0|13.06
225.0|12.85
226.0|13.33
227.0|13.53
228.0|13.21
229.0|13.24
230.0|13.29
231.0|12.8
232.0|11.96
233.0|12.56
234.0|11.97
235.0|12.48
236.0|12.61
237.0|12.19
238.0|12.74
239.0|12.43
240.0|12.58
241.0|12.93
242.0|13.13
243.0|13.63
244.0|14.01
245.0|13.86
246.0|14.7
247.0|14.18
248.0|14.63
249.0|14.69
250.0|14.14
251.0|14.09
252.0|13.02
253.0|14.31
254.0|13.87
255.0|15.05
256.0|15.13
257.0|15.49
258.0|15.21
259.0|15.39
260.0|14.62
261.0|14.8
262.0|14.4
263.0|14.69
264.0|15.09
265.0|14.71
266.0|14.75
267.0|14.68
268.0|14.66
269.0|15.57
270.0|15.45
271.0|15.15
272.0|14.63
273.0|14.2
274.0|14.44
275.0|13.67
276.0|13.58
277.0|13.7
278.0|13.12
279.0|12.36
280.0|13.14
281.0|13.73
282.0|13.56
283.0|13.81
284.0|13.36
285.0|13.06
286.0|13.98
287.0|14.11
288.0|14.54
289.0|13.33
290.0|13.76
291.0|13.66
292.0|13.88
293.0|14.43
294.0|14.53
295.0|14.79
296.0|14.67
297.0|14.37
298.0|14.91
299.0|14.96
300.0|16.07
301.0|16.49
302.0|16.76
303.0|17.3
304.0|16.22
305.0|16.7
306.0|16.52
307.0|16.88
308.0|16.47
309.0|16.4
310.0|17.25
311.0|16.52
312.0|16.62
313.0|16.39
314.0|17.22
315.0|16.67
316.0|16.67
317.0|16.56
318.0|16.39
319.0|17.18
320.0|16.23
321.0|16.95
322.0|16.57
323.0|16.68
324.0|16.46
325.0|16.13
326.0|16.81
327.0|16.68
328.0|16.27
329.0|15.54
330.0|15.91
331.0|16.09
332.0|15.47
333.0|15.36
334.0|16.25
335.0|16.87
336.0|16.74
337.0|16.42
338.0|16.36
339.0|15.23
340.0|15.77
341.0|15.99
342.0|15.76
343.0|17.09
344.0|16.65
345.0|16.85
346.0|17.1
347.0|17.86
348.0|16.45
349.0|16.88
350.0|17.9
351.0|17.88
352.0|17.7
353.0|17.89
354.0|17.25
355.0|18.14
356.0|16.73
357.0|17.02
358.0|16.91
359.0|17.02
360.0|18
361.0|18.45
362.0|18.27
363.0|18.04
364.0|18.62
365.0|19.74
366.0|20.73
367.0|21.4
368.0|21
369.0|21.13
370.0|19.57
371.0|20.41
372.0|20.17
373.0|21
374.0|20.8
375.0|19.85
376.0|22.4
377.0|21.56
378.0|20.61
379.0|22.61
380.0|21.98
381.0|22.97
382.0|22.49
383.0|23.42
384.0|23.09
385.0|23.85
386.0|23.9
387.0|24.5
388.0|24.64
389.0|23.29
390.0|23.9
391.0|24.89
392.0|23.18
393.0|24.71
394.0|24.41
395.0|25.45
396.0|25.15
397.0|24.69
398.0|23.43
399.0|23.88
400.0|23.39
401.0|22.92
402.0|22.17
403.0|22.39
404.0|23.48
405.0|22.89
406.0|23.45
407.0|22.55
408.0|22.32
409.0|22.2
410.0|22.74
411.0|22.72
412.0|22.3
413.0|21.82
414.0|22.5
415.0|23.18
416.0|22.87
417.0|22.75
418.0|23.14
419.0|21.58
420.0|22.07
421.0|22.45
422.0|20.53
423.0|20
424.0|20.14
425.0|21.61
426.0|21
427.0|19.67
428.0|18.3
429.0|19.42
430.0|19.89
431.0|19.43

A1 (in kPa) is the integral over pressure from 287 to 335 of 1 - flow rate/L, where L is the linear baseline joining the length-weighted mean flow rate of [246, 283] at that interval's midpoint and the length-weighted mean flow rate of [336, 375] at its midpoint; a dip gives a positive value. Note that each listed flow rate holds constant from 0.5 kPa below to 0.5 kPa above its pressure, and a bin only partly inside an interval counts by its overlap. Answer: 1.03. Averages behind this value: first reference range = 14.4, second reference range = 18.1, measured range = 15.9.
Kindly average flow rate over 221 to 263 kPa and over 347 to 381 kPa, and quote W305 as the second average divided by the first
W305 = 1.4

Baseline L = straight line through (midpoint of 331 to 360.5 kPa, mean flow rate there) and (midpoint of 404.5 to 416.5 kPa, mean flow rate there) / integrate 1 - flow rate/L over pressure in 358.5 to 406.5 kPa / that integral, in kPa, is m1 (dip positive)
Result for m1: -4.6 kPa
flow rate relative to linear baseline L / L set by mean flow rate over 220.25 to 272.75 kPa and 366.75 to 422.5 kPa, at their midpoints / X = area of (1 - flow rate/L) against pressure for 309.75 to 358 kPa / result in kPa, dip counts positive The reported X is 6.1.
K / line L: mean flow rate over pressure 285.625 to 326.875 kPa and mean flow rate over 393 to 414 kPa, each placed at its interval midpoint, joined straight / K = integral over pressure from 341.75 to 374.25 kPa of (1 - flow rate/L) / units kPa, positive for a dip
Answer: 2.3 kPa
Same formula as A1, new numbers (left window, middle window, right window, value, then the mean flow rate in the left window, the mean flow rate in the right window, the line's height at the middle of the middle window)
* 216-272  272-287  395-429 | 2.0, 13.9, 22.3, 15.7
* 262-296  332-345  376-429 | 1.5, 14.1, 22.7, 18.3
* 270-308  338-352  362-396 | 1.8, 14.6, 22.1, 19.3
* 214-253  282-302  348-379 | 1.9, 13.3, 19.1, 15.9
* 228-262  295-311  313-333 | -0.4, 13.7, 16.4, 15.7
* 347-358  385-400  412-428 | -3.3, 17.4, 21.6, 19.9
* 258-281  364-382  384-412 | 0.6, 14.4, 23.6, 21.8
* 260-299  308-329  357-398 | 0.7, 14.2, 21.7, 17.2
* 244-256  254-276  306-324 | 0.0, 14.3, 16.7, 14.8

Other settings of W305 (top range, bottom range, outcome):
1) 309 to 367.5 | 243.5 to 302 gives 1.18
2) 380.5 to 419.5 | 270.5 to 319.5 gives 1.55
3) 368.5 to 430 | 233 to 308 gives 1.56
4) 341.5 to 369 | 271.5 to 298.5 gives 1.29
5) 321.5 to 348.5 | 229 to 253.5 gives 1.23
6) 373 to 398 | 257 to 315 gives 1.56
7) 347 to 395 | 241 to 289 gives 1.45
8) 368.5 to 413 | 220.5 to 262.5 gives 1.67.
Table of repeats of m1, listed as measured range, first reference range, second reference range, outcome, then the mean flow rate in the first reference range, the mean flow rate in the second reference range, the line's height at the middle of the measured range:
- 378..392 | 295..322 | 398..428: -1.9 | 16.3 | 22.2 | 20.6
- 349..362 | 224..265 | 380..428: 1.6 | 13.7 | 22.9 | 20.1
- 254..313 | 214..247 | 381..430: 4.4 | 13.2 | 22.7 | 16.1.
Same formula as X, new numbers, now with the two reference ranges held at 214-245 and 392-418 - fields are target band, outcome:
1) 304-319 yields 1.0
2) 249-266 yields 0.1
